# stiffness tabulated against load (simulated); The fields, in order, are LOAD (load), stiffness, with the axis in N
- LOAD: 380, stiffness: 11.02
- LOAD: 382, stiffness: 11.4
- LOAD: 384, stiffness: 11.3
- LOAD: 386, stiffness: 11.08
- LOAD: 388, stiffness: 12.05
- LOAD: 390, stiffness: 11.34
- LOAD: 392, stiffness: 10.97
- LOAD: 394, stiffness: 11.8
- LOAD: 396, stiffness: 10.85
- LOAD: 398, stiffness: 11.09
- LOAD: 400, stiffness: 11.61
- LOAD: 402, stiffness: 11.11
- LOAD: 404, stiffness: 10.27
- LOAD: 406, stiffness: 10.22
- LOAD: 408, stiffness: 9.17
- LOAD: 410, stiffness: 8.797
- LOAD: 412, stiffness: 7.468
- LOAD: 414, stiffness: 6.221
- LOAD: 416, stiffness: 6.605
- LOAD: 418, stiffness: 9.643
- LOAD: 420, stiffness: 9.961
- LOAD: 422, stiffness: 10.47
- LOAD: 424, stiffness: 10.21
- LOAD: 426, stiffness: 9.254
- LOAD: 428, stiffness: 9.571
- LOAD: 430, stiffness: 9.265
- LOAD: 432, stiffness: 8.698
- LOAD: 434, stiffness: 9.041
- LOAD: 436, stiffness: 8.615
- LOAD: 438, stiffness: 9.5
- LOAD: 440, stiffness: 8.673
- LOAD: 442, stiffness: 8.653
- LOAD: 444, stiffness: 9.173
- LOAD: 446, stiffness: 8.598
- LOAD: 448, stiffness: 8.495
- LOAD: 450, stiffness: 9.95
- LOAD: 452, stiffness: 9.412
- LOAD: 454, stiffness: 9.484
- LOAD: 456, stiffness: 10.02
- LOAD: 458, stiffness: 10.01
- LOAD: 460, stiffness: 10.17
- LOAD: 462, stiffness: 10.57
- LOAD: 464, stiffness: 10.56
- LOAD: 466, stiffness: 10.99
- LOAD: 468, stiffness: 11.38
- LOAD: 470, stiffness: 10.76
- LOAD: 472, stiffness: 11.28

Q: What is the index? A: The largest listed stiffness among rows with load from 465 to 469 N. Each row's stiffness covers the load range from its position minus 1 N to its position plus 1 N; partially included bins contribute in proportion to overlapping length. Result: 11.38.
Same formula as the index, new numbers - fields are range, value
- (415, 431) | 10.47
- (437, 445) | 9.5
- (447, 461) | 10.17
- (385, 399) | 12.05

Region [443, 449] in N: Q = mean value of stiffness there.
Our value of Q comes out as 8.76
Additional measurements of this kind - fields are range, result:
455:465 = 10.3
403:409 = 9.89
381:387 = 11.3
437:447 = 8.92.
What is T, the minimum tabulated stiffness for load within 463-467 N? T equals 10.56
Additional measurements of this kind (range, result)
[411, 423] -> 6.221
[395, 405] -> 10.27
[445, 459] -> 8.495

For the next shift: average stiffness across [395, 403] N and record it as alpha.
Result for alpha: 11.2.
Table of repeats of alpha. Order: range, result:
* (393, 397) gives 11.3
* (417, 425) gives 10.1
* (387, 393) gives 11.5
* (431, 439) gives 8.96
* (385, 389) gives 11.6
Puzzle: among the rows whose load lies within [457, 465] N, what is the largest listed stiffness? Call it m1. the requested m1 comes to 10.57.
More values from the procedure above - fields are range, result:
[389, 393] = 11.34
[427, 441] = 9.571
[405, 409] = 10.22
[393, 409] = 11.8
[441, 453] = 9.95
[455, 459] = 10.02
